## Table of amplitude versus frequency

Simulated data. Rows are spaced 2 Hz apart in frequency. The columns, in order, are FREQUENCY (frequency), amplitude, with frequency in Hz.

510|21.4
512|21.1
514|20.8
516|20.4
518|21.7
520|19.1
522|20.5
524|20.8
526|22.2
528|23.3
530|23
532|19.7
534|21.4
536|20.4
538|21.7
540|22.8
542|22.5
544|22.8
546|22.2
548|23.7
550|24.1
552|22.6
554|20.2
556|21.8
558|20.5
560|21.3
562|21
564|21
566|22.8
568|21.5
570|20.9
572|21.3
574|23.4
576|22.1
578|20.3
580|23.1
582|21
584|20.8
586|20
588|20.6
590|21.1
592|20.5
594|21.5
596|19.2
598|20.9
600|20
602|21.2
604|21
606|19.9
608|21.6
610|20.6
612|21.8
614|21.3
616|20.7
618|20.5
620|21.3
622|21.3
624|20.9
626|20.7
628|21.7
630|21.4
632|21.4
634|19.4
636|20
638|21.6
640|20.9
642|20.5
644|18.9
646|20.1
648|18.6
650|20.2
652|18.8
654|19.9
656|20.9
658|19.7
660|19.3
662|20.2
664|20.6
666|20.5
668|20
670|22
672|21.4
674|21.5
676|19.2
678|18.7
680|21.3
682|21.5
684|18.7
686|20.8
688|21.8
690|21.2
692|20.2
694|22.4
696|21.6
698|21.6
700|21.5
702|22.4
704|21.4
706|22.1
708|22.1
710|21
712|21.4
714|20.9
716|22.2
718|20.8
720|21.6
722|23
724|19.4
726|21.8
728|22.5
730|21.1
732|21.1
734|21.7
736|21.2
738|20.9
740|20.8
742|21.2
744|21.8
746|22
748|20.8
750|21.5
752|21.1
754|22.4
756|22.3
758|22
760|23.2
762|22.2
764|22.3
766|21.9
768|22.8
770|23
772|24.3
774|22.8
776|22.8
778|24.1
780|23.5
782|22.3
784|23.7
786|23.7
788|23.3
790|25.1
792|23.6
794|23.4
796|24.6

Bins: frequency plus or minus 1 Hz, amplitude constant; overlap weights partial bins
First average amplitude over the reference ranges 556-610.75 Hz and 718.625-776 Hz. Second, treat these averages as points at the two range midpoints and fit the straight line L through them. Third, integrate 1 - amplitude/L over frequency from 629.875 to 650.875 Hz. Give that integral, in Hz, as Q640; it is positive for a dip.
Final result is 1.12 Hz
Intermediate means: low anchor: 21.1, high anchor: 21.9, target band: 20.2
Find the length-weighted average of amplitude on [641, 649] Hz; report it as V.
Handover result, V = 19.5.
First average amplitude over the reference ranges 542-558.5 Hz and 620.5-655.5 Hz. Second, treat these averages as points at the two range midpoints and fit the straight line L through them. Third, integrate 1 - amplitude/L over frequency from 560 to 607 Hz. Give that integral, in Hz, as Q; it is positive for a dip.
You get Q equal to 1.06 Hz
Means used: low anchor 22.3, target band 21.1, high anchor 20.4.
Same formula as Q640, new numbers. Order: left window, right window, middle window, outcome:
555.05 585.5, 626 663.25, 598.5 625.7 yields -0.2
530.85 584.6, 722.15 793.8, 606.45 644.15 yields 1.8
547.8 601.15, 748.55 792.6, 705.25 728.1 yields 0.9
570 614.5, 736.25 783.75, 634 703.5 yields 3.5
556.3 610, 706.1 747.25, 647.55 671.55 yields 1.3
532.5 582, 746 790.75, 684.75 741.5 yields 2.7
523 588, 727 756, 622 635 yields 0.4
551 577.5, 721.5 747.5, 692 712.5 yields -0.3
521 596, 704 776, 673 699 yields 1.1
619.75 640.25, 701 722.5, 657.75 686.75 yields 1.3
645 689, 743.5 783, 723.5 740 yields 0.4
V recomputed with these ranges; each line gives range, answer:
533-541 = 21.6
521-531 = 22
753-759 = 22.2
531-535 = 20.5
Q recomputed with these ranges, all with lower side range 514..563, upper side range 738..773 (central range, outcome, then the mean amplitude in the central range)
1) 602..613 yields 0.39 Hz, 21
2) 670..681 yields 0.67 Hz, 20.6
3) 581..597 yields 0.84 Hz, 20.6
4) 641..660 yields 1.86 Hz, 19.7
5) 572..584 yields -0.06 Hz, 21.8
